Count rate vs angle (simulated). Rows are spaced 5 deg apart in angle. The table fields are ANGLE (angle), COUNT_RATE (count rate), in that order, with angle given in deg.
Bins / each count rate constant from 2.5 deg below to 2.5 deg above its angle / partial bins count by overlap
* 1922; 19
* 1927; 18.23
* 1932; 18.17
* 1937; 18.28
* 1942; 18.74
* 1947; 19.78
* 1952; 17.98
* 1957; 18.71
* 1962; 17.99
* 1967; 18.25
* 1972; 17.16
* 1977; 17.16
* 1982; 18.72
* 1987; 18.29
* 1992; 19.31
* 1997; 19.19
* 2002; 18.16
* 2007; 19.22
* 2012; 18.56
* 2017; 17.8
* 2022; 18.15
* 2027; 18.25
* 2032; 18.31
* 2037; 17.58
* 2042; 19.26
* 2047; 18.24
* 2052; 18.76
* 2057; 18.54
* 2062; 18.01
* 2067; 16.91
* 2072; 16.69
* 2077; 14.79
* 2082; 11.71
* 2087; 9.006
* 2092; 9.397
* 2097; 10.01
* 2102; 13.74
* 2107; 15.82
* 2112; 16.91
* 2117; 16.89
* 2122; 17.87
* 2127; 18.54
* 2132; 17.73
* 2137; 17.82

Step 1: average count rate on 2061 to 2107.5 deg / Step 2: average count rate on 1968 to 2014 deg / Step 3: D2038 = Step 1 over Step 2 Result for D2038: 0.7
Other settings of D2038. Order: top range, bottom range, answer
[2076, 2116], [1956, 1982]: 0.71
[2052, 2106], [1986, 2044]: 0.77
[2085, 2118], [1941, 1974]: 0.71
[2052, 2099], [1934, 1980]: 0.78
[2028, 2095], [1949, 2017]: 0.87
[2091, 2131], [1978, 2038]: 0.82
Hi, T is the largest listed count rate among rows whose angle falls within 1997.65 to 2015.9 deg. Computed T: 19.22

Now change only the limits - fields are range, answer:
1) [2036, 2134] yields 19.26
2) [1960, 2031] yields 19.31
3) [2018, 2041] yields 18.31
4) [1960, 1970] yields 18.25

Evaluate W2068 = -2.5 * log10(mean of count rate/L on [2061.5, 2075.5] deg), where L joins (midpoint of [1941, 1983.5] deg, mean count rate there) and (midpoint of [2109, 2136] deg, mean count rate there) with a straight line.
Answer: 0.06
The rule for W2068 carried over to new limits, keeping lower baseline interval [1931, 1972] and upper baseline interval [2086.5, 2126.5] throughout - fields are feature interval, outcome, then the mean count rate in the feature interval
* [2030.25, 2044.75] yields -0.15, 18.4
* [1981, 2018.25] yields -0.10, 18.7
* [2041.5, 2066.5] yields -0.18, 18.4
